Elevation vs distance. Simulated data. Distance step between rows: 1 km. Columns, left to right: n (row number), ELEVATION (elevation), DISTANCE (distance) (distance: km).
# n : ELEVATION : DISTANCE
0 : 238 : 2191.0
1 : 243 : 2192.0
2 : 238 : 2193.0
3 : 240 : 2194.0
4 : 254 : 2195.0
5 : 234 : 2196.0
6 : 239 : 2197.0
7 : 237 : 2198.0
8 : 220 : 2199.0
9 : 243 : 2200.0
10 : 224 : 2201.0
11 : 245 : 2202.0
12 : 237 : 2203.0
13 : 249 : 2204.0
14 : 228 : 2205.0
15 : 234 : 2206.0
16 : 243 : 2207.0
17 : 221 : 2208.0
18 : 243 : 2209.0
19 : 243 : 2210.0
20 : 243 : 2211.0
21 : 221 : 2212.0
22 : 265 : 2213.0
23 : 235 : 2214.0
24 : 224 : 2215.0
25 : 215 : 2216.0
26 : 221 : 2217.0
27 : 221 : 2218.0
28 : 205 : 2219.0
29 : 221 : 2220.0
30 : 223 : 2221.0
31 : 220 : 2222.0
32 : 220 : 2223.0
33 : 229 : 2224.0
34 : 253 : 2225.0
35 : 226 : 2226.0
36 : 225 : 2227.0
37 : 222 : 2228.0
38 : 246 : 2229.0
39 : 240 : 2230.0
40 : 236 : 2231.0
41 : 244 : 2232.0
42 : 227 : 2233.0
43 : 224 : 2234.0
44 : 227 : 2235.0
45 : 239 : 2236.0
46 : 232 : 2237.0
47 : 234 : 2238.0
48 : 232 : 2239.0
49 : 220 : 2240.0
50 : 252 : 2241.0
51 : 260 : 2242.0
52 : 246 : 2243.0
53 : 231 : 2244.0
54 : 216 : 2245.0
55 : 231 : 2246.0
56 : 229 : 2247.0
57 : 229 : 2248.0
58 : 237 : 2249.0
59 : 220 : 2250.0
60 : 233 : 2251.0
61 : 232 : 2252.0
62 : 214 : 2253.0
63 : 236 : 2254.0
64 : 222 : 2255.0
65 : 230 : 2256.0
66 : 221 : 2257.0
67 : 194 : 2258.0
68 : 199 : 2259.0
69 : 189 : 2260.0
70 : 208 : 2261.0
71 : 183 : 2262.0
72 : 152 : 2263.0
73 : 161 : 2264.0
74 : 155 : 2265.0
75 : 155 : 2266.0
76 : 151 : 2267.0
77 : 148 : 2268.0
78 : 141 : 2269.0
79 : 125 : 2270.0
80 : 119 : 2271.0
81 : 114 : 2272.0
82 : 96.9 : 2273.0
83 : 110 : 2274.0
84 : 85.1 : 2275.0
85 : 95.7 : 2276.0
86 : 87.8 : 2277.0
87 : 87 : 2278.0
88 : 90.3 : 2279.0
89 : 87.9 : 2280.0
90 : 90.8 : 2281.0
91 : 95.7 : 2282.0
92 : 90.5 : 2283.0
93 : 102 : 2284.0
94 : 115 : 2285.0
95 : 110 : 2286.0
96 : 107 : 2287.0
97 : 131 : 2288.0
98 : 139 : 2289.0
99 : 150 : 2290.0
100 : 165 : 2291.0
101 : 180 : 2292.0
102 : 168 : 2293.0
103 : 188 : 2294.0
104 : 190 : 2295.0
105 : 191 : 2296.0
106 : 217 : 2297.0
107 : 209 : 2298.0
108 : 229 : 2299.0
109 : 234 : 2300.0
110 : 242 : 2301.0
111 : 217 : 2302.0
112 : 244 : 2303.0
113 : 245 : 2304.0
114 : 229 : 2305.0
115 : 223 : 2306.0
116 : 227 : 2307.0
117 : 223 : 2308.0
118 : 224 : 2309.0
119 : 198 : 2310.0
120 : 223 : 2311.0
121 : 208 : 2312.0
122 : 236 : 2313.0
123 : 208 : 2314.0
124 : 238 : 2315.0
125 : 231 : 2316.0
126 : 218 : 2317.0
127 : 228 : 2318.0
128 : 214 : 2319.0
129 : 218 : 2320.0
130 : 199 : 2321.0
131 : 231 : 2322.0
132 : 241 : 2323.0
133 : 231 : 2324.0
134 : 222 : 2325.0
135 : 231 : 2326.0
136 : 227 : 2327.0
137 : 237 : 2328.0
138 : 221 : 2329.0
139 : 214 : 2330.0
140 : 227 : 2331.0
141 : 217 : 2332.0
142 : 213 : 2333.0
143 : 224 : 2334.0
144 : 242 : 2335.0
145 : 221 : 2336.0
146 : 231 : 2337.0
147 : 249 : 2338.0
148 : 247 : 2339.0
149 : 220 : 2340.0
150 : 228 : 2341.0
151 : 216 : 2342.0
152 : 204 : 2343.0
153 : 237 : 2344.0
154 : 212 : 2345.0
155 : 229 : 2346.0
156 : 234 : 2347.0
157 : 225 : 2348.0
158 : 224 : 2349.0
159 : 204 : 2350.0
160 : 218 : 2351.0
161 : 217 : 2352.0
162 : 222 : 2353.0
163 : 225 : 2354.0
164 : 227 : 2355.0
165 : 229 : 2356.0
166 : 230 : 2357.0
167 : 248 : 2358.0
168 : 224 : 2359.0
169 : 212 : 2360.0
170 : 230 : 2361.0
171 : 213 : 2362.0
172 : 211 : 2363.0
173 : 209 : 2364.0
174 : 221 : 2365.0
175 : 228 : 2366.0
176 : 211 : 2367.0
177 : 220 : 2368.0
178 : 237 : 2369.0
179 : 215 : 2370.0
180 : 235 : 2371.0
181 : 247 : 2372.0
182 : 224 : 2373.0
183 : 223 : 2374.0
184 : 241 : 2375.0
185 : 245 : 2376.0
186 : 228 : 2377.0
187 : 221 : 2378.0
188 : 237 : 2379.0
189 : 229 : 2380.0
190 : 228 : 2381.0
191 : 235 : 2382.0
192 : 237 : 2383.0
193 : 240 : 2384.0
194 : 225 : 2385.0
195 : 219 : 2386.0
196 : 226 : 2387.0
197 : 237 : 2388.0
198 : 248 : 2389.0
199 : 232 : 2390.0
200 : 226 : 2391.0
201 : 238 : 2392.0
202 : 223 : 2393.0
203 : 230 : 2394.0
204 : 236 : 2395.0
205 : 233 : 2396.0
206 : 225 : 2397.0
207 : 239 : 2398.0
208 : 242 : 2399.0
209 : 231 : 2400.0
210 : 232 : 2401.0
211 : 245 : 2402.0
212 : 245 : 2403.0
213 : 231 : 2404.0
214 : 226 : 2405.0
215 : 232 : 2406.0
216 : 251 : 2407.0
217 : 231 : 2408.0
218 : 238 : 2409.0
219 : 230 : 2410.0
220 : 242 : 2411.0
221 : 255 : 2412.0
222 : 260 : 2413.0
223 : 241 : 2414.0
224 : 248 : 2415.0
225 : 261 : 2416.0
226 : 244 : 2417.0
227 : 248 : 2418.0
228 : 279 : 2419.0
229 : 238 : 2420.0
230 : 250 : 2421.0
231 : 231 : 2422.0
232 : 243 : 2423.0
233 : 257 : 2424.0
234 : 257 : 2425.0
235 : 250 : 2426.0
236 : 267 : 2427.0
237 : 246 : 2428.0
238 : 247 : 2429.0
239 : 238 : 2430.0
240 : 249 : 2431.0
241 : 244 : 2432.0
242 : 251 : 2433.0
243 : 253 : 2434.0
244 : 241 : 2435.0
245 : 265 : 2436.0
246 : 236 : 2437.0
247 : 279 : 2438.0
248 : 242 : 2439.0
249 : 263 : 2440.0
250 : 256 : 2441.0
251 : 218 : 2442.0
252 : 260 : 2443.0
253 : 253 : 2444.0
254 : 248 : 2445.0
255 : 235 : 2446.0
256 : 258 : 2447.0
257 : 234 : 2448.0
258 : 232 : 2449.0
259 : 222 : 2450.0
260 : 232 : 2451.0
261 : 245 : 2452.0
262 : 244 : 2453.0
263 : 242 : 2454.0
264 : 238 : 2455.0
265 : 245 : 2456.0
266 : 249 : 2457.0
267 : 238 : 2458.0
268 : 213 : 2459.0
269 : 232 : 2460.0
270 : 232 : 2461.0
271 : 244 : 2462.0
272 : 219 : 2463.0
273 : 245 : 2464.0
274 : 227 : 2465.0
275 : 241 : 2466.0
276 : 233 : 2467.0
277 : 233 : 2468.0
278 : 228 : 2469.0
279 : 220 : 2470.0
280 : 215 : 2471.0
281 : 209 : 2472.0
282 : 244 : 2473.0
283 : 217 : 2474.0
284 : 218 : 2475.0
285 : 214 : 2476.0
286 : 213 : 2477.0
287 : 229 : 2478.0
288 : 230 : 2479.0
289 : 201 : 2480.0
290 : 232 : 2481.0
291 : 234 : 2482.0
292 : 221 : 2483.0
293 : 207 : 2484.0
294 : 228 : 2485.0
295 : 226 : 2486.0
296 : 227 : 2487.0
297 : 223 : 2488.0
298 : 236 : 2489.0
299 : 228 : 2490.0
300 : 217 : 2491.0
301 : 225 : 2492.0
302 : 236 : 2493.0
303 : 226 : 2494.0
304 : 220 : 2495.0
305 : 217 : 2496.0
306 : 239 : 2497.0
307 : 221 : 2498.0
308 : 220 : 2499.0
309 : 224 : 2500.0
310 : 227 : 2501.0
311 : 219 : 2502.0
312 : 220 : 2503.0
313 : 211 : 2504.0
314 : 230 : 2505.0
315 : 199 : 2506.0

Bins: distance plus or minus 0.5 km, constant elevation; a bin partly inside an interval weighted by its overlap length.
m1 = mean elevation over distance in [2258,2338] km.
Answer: 182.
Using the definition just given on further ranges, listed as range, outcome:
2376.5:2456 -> 241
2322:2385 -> 227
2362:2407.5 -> 231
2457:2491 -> 226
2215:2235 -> 227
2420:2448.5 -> 249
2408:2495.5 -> 238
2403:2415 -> 240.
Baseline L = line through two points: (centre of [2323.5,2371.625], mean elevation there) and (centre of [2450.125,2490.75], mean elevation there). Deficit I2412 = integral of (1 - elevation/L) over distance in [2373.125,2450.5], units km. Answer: -5.0 km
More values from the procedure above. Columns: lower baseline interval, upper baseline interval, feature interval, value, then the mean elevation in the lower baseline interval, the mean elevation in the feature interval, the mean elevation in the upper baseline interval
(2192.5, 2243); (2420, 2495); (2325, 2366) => 1.86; 234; 224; 236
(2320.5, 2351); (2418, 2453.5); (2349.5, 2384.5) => 0.88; 225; 226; 248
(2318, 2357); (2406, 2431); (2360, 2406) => 1.48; 225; 230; 248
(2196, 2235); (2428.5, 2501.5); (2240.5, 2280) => 9.22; 232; 178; 234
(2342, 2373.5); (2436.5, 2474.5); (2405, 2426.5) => -1.38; 223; 246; 237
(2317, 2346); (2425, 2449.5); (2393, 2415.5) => 0.31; 225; 238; 249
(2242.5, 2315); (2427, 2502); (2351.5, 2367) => -1.56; 178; 223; 234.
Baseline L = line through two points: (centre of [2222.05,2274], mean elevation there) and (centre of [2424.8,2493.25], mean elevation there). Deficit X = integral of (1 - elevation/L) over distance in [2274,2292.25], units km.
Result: 8.7 km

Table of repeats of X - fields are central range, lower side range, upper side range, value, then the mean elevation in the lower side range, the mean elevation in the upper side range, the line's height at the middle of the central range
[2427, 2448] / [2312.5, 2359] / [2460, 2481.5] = -2.17 km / 225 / 226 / 226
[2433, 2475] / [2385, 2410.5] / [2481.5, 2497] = -1.83 km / 234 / 225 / 228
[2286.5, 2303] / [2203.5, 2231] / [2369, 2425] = 3.33 km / 231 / 238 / 234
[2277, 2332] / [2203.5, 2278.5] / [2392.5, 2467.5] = 7.04 km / 206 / 242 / 218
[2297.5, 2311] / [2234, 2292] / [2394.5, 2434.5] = -2.47 km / 172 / 244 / 191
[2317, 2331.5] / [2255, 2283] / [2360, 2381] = -2.89 km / 140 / 226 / 187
